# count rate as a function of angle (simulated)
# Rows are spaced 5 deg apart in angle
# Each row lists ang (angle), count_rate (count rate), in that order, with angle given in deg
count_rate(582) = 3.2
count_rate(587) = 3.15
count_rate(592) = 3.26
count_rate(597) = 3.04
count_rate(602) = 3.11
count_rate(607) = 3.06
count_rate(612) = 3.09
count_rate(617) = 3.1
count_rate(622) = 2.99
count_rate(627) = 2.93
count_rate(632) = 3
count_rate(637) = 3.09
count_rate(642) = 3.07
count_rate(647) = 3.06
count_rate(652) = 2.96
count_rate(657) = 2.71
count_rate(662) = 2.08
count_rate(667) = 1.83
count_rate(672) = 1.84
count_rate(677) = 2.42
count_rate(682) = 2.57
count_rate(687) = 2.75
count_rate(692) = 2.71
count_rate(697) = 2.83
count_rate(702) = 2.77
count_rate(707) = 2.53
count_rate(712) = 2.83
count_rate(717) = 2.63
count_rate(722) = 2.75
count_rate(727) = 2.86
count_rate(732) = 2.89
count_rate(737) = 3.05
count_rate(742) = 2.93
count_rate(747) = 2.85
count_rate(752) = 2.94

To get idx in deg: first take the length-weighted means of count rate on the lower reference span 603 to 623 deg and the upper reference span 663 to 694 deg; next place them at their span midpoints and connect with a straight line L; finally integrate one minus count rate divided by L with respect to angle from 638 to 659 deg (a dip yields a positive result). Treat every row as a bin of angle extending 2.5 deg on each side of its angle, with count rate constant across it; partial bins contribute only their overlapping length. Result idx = -2.3 deg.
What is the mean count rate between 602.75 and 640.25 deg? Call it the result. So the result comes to 3.04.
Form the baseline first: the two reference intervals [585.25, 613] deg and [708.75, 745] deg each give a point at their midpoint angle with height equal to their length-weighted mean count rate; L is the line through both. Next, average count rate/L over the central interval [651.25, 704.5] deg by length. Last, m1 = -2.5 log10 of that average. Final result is 0.186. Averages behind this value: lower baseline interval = 3.12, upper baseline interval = 2.84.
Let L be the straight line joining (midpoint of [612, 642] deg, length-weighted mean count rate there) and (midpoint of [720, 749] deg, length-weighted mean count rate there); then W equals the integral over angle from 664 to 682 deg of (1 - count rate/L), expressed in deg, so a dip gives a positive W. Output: 5.2 deg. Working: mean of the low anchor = 3.03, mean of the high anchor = 2.89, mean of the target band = 2.11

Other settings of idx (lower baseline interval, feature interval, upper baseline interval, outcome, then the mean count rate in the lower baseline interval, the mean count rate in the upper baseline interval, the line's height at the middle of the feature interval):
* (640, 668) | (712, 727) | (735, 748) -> 0.70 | 2.65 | 2.95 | 2.88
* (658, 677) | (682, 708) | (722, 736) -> -3.29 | 2.05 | 2.87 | 2.41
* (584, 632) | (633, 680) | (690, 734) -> 5.72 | 3.08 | 2.75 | 2.93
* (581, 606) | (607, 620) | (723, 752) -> 0.11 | 3.14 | 2.91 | 3.11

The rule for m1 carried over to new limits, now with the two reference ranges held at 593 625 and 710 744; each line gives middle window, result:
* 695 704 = 0.04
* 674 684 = 0.19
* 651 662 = 0.13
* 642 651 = -0.02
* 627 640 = 0.00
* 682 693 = 0.09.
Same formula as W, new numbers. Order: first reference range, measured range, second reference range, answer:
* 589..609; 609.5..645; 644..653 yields 0.29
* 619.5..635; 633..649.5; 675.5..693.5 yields -1.01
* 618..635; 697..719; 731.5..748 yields 1.84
